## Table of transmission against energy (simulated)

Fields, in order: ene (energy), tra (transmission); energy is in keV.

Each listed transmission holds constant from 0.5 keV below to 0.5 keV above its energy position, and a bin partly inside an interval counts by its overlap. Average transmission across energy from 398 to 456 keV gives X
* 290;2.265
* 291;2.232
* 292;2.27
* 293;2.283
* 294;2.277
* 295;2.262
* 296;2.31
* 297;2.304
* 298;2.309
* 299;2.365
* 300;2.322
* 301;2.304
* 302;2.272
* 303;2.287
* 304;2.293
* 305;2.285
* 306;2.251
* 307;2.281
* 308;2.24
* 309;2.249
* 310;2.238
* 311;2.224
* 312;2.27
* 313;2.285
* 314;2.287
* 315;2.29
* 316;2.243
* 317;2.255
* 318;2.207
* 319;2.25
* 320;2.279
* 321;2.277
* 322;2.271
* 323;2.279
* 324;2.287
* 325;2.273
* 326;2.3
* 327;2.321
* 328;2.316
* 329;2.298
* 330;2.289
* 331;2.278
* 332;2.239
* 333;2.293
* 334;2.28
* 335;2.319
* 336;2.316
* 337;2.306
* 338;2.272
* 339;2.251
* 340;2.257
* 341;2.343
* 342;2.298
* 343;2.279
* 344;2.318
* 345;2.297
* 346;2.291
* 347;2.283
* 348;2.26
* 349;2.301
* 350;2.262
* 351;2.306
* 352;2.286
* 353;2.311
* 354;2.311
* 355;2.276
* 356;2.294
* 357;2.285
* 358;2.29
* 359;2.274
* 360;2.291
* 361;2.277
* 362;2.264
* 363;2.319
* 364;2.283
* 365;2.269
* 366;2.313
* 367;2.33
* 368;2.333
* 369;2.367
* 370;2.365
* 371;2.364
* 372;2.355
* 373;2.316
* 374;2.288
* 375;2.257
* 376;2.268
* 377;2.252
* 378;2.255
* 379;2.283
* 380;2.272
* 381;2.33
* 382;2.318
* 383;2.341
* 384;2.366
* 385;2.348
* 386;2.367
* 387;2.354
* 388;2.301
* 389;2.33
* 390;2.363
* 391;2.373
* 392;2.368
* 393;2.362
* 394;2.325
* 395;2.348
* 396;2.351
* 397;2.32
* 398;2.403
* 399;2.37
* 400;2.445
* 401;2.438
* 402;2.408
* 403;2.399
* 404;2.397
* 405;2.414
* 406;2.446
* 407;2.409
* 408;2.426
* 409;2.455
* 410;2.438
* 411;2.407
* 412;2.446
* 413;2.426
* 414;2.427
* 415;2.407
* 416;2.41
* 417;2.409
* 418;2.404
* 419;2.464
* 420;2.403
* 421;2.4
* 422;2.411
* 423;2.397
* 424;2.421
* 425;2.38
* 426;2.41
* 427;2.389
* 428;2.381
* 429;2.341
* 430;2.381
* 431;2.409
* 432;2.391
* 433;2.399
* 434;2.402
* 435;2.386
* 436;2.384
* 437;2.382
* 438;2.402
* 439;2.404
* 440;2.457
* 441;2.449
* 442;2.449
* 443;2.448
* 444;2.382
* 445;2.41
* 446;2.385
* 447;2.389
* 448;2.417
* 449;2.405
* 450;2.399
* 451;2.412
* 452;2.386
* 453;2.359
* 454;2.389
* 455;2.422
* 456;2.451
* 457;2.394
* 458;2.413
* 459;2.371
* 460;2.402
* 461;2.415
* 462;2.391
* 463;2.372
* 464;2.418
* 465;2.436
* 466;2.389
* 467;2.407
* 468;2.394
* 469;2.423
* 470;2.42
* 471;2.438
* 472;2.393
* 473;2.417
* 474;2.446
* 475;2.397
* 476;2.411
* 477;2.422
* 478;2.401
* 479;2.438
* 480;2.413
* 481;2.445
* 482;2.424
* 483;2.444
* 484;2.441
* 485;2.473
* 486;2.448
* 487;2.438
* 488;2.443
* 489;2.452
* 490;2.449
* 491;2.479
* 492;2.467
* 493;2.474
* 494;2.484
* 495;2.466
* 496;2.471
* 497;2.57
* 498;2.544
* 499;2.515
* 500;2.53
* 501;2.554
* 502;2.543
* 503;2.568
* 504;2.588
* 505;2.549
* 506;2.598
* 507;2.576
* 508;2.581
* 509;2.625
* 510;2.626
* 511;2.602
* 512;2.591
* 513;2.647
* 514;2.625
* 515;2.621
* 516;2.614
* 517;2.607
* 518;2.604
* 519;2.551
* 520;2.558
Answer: 2.41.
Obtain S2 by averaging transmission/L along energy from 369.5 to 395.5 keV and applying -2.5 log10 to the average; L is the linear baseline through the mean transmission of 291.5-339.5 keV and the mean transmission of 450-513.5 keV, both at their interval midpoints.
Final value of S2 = 0.01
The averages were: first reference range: 2.28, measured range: 2.33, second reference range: 2.47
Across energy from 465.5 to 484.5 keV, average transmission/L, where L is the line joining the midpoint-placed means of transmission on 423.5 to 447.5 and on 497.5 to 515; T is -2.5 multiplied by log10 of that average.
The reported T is 0.04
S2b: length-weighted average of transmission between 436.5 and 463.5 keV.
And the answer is 2.41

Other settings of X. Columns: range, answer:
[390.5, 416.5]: 2.4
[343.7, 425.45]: 2.35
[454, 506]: 2.45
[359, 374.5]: 2.31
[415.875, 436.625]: 2.4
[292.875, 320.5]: 2.28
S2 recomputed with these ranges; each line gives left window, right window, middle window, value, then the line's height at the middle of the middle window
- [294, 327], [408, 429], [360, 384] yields 0.02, 2.35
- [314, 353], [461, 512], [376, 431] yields 0.00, 2.37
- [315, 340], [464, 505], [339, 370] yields 0.01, 2.31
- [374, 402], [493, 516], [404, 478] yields 0.01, 2.44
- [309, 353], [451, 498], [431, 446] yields -0.01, 2.39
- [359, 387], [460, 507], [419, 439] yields 0.00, 2.39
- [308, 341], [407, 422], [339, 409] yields 0.01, 2.36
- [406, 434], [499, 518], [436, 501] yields 0.03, 2.51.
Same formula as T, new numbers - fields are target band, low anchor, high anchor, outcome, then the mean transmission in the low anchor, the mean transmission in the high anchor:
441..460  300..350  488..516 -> 0.03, 2.28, 2.55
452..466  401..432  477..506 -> 0.02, 2.41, 2.48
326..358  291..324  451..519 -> 0.01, 2.28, 2.48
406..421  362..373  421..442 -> -0.02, 2.33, 2.4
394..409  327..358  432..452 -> -0.02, 2.29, 2.41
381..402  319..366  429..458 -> -0.01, 2.29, 2.4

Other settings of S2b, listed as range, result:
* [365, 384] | 2.31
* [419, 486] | 2.41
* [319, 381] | 2.29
